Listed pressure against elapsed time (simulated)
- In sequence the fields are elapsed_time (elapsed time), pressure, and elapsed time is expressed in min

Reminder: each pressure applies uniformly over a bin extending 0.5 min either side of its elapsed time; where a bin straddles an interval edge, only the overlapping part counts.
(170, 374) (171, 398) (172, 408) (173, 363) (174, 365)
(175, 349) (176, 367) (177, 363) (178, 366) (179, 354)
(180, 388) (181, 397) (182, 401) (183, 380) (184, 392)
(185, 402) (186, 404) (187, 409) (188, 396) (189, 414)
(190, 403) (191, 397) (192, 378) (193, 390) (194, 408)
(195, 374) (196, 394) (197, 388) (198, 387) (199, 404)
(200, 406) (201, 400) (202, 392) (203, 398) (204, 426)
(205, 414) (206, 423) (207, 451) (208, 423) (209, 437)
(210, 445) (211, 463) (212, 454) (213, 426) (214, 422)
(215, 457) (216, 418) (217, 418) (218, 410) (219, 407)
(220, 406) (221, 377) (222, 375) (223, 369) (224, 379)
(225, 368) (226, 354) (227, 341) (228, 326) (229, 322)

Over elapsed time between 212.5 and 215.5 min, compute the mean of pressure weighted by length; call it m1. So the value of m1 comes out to 435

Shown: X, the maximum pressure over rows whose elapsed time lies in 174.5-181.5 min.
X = 397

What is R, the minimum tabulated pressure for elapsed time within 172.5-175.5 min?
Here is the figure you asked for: 349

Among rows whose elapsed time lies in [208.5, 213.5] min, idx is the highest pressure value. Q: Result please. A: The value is 463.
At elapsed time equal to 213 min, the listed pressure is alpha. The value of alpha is 426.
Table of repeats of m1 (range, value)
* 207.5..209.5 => 430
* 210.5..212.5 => 458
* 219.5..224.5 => 381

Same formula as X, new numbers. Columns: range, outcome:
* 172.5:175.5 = 365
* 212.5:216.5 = 457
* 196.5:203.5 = 406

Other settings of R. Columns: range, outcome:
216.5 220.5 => 406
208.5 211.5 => 437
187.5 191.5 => 396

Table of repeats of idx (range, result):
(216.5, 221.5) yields 418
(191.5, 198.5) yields 408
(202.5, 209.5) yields 451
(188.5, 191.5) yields 414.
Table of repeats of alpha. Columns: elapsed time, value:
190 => 403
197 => 388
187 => 409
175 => 349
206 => 423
